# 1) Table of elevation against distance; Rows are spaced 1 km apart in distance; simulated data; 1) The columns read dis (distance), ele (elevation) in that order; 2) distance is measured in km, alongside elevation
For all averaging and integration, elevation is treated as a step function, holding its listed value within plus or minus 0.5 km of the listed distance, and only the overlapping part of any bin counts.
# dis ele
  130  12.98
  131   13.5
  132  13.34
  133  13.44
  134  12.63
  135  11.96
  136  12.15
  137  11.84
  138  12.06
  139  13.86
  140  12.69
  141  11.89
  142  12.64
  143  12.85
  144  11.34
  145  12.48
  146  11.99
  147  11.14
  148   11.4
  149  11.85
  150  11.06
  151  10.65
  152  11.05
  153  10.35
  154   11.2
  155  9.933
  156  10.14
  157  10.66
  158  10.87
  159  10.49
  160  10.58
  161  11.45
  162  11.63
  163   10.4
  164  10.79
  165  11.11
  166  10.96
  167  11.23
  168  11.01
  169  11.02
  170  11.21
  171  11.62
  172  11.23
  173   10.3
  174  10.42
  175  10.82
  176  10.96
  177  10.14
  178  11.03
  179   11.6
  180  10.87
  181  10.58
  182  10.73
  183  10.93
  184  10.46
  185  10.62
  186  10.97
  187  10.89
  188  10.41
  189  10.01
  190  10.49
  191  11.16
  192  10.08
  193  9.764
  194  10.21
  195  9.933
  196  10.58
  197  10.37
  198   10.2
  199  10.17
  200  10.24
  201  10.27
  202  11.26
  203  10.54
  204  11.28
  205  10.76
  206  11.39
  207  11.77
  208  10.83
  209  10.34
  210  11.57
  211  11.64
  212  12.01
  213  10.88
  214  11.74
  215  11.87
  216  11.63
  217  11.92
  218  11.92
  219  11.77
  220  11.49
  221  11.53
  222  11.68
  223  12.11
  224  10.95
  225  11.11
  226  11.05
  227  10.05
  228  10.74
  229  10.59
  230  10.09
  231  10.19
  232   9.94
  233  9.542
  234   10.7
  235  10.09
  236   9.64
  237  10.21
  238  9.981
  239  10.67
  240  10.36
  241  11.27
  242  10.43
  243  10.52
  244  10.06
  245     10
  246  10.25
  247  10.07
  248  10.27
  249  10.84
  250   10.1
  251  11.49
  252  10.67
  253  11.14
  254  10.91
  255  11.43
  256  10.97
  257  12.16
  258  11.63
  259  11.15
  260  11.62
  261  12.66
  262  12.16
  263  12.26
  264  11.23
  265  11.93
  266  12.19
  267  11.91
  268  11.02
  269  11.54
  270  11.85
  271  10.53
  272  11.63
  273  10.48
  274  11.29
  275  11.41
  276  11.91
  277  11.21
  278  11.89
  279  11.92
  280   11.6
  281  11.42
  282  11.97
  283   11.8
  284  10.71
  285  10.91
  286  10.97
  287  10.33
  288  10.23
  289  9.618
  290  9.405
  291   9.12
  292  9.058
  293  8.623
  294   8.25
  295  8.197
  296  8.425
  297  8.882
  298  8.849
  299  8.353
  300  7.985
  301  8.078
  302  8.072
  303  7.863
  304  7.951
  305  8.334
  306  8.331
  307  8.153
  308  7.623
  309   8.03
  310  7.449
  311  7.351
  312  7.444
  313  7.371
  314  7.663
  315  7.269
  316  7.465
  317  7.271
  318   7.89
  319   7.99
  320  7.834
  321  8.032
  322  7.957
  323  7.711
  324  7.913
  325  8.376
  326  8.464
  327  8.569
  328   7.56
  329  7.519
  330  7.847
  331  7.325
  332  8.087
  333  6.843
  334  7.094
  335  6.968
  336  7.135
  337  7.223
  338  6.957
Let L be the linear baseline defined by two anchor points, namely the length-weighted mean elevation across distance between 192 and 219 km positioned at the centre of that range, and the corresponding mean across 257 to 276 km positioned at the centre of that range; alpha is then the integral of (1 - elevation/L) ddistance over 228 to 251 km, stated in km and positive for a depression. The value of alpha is 2.1 km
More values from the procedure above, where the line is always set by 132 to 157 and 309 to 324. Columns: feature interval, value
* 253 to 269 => -4.78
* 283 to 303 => -2.36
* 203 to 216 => -1.40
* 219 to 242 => -2.22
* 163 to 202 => 0.71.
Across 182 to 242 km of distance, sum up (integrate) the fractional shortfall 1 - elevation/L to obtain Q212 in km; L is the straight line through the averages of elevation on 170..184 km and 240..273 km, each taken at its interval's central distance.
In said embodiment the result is 1.1 km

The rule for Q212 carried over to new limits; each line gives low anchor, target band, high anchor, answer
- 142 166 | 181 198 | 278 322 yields 0.18 km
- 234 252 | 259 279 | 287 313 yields -4.50 km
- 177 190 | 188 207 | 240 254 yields 0.30 km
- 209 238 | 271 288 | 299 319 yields -4.57 km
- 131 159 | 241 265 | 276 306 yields -2.02 km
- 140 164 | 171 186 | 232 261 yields 0.38 km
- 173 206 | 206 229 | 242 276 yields -1.15 km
